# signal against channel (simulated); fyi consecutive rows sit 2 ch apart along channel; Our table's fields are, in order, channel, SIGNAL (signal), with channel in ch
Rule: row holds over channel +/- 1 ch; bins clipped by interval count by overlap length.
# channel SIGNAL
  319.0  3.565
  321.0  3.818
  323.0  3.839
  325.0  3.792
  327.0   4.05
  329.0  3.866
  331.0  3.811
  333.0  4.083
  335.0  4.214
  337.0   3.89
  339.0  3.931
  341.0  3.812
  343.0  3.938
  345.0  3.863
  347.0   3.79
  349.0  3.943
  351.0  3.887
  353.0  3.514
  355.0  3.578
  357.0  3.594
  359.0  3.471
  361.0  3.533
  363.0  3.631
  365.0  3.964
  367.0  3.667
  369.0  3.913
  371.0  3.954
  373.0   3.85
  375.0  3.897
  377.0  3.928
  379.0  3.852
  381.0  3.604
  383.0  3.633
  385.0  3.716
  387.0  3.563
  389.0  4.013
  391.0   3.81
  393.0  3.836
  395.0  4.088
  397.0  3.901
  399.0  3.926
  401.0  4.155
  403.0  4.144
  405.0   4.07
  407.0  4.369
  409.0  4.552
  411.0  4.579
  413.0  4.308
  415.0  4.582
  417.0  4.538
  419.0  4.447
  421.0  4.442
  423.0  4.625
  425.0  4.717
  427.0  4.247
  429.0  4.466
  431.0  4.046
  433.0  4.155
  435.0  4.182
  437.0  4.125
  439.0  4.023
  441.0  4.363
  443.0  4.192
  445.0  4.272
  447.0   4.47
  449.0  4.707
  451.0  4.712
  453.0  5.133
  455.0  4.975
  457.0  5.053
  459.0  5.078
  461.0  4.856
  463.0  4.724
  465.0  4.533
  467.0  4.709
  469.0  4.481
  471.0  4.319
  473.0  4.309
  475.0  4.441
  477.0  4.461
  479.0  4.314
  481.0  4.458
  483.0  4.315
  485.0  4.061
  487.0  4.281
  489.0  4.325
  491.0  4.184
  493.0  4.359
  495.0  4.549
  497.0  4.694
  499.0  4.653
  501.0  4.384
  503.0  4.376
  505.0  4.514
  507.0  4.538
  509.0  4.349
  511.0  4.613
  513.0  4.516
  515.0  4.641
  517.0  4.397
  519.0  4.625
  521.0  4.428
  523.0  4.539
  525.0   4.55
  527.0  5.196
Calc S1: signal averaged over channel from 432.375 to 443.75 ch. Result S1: 4.17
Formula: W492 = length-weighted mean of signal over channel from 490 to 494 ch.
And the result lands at 4.27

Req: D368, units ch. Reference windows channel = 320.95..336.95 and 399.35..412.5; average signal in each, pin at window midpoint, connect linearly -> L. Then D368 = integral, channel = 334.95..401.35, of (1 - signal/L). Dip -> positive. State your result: 4.95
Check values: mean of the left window 3.94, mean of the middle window 3.81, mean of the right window 4.29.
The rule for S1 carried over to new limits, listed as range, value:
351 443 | 4.04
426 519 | 4.47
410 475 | 4.51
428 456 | 4.42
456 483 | 4.58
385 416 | 4.11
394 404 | 4.04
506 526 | 4.52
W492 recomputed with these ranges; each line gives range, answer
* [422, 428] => 4.53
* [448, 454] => 4.85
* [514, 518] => 4.52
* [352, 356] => 3.55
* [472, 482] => 4.4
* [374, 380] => 3.89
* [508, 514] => 4.49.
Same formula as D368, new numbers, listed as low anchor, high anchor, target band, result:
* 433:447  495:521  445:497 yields -2.40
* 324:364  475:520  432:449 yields -0.19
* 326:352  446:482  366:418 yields 2.72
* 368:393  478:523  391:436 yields -3.32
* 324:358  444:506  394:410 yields 0.07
